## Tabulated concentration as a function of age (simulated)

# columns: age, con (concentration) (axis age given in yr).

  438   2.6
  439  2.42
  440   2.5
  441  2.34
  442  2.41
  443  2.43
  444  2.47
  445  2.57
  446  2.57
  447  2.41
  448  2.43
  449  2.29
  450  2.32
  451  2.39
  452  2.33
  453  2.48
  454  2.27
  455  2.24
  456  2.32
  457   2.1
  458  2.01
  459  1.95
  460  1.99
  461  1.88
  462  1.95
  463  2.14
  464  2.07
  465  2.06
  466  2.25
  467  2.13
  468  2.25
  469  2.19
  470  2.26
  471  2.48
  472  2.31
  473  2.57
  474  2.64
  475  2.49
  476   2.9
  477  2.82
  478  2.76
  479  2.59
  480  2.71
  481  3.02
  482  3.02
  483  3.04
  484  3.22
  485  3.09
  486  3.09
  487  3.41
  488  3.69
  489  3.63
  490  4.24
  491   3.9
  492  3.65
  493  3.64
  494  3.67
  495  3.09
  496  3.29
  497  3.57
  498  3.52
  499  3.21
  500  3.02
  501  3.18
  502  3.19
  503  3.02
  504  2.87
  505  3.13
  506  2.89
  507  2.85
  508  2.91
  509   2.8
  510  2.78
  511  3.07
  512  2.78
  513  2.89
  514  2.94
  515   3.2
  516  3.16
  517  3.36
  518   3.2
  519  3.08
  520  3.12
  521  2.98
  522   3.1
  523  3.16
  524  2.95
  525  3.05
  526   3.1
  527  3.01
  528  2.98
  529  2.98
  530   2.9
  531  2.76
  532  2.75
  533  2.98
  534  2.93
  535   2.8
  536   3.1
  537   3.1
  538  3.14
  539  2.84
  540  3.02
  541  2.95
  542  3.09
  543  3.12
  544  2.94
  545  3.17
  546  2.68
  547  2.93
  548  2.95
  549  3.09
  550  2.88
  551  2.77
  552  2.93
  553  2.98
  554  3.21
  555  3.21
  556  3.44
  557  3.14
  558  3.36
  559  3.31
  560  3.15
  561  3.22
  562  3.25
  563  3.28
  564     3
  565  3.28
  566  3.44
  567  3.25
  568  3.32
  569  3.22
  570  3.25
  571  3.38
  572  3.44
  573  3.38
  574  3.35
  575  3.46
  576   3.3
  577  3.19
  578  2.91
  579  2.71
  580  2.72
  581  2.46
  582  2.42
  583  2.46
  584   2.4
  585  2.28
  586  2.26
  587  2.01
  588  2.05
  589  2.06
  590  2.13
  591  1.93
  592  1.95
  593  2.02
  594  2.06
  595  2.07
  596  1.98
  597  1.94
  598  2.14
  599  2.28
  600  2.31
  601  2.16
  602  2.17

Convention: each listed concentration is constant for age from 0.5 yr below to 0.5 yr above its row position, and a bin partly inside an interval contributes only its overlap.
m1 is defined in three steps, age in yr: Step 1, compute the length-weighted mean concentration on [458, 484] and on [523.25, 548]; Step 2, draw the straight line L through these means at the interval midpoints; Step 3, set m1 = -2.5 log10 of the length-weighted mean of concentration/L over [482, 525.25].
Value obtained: -0.187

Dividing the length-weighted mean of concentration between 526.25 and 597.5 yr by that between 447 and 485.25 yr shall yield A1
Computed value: 1.2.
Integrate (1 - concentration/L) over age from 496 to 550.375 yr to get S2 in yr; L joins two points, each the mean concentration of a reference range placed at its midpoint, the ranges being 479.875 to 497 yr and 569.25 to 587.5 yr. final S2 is 2.8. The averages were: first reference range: 3.4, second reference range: 2.86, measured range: 3.02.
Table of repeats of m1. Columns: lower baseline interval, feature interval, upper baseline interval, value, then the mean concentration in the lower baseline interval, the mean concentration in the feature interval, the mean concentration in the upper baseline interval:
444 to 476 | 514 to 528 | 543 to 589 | -0.16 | 2.28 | 3.1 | 2.99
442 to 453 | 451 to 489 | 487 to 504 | 0.16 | 2.42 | 2.52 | 3.45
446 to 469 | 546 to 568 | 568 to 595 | -0.22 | 2.2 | 3.14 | 2.65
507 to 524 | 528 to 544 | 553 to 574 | 0.06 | 3.03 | 2.96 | 3.27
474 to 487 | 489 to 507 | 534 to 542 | -0.15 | 2.91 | 3.35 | 3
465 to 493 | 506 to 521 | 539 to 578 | 0.00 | 2.9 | 3.01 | 3.16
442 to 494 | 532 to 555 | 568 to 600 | -0.15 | 2.63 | 2.98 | 2.56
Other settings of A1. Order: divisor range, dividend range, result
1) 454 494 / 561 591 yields 1.07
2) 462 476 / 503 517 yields 1.28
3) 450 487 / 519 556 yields 1.22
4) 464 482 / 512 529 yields 1.23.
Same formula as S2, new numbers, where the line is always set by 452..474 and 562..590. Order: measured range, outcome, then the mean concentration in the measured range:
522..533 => -1.6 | 2.97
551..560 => -1.3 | 3.17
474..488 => -3.9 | 2.95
